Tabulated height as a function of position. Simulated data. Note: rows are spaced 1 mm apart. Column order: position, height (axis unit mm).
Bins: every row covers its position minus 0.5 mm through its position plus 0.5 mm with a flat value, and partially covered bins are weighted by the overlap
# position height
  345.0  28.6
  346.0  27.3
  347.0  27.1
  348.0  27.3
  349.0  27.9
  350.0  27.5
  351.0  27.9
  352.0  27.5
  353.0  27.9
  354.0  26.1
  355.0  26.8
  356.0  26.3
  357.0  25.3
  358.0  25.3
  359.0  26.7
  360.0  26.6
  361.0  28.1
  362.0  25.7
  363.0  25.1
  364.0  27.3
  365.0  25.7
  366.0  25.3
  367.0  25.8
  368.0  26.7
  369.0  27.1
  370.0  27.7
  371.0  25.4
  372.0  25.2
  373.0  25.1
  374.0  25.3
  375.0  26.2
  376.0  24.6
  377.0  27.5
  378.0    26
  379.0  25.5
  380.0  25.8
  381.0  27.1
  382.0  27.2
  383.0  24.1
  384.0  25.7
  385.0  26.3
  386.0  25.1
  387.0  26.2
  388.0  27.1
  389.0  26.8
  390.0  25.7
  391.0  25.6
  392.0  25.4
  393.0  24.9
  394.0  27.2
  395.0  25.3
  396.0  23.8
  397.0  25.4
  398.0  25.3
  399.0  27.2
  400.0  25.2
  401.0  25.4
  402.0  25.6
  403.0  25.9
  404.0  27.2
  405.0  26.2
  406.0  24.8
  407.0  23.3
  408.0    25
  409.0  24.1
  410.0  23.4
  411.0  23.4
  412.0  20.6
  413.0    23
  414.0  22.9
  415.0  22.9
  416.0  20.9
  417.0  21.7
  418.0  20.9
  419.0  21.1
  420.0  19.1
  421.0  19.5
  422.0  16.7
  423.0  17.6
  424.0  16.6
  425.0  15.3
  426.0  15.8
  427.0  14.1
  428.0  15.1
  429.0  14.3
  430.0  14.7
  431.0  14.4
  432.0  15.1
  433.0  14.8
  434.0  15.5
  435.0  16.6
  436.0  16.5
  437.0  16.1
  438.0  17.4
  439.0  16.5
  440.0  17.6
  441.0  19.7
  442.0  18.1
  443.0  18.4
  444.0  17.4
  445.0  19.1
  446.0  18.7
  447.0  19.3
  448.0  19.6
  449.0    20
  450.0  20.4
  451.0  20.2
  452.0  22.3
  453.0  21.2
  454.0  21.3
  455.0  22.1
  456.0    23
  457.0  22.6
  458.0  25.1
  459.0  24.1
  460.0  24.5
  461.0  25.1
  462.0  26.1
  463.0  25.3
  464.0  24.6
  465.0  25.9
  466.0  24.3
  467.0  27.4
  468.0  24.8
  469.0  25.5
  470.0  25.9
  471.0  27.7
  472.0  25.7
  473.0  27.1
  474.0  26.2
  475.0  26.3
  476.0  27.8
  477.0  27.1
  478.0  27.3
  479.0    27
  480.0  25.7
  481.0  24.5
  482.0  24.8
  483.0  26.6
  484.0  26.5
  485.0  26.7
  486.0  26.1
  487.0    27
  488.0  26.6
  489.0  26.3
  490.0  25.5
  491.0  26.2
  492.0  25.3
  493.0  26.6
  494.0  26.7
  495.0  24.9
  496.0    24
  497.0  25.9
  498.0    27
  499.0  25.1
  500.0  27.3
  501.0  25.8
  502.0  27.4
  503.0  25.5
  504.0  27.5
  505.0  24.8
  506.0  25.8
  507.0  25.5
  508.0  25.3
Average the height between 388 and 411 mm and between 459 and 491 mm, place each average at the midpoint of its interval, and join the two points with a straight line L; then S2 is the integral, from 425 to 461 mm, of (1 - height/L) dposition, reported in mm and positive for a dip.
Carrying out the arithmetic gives 9.9 mm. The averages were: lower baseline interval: 25.4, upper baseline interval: 26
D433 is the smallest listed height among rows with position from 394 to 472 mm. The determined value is 14.1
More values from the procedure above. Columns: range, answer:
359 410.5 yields 23.3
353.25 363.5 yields 25.1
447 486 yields 19.3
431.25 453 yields 14.8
